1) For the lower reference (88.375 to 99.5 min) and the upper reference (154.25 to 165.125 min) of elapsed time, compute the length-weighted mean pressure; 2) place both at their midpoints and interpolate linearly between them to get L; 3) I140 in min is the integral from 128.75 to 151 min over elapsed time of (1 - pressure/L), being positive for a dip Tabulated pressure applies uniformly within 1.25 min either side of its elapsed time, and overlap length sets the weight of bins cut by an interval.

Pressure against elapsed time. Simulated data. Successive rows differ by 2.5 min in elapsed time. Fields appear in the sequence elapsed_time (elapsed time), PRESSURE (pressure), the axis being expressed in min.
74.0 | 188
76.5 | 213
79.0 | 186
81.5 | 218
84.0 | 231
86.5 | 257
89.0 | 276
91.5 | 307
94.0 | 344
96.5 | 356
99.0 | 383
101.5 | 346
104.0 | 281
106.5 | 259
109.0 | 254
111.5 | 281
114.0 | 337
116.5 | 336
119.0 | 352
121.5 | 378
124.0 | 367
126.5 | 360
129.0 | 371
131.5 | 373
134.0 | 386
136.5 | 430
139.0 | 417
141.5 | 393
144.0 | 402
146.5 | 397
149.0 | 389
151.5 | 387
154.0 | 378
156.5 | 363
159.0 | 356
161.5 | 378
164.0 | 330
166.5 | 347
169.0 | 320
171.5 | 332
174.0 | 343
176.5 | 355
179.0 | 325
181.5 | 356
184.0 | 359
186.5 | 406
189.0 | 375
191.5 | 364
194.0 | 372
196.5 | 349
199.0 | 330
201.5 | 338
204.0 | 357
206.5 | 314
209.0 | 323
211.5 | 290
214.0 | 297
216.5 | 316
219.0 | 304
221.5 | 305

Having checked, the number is -2.8 min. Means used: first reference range 333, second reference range 359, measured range 396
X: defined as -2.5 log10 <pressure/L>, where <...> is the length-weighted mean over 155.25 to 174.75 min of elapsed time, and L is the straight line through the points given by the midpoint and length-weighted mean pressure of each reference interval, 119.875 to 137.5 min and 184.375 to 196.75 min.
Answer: 0.091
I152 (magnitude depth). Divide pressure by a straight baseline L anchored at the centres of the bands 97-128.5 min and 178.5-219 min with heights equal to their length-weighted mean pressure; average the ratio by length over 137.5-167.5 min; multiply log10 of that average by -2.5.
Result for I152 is -0.13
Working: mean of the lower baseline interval 330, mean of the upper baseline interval 341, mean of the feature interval 379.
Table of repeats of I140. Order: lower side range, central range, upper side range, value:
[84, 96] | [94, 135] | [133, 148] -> 0.9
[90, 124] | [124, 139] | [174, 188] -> -2.2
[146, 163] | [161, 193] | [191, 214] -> 0.3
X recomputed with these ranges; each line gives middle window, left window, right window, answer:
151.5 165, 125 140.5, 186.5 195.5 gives 0.055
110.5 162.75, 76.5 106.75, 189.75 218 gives -0.223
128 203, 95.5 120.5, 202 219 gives -0.159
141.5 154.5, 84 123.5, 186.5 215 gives -0.197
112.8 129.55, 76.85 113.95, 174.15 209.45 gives -0.179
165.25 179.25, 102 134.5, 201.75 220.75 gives -0.050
